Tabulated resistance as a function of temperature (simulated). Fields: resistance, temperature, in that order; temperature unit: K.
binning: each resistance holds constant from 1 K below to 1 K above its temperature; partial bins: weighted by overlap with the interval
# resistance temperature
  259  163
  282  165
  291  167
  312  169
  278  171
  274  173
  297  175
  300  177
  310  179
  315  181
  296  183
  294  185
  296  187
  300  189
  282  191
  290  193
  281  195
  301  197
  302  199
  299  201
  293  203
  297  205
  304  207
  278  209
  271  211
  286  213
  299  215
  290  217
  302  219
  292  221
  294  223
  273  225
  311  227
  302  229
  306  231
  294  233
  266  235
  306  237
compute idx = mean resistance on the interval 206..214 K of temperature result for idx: 285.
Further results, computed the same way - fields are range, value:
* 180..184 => 306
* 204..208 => 300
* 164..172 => 291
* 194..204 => 295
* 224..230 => 295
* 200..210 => 294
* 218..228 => 294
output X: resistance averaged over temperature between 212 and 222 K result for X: 294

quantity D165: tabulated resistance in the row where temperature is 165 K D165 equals 282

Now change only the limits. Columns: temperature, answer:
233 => 294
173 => 274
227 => 311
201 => 299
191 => 282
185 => 294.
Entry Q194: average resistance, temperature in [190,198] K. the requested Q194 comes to 288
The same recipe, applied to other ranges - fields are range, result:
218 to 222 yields 297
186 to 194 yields 292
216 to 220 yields 296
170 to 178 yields 287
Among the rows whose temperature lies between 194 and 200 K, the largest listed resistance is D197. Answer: 302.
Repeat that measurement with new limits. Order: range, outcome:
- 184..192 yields 300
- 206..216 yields 304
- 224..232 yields 311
